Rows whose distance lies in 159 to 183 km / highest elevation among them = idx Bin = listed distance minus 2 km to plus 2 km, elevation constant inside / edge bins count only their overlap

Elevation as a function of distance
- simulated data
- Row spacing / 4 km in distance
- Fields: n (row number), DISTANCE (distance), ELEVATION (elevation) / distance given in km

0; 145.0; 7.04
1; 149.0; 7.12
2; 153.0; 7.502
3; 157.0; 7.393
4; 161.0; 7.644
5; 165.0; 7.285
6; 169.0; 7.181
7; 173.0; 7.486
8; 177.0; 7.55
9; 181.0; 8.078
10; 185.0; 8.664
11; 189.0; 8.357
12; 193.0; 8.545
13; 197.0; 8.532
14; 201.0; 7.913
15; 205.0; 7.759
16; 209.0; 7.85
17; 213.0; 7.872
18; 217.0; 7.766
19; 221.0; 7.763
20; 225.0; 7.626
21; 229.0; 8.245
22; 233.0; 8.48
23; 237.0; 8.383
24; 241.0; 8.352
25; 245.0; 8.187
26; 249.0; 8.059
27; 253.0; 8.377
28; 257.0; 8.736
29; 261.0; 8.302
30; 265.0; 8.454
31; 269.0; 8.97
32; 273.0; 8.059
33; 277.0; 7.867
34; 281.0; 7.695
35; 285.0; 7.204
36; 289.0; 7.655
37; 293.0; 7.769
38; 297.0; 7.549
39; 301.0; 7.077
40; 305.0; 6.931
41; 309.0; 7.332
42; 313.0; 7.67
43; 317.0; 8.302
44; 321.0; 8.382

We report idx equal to 8.078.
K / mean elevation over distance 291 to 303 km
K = 7.47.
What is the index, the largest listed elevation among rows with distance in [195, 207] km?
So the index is 8.532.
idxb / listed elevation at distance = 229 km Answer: 8.245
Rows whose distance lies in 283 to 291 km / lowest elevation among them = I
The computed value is 7.204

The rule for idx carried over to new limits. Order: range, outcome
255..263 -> 8.736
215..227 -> 7.766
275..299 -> 7.867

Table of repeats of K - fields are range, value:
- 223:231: 7.94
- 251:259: 8.56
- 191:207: 8.19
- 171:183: 7.7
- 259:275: 8.45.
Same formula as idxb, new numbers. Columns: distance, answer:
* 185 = 8.664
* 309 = 7.332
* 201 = 7.913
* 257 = 8.736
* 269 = 8.97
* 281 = 7.695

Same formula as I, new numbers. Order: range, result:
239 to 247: 8.187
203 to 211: 7.759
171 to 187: 7.486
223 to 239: 7.626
